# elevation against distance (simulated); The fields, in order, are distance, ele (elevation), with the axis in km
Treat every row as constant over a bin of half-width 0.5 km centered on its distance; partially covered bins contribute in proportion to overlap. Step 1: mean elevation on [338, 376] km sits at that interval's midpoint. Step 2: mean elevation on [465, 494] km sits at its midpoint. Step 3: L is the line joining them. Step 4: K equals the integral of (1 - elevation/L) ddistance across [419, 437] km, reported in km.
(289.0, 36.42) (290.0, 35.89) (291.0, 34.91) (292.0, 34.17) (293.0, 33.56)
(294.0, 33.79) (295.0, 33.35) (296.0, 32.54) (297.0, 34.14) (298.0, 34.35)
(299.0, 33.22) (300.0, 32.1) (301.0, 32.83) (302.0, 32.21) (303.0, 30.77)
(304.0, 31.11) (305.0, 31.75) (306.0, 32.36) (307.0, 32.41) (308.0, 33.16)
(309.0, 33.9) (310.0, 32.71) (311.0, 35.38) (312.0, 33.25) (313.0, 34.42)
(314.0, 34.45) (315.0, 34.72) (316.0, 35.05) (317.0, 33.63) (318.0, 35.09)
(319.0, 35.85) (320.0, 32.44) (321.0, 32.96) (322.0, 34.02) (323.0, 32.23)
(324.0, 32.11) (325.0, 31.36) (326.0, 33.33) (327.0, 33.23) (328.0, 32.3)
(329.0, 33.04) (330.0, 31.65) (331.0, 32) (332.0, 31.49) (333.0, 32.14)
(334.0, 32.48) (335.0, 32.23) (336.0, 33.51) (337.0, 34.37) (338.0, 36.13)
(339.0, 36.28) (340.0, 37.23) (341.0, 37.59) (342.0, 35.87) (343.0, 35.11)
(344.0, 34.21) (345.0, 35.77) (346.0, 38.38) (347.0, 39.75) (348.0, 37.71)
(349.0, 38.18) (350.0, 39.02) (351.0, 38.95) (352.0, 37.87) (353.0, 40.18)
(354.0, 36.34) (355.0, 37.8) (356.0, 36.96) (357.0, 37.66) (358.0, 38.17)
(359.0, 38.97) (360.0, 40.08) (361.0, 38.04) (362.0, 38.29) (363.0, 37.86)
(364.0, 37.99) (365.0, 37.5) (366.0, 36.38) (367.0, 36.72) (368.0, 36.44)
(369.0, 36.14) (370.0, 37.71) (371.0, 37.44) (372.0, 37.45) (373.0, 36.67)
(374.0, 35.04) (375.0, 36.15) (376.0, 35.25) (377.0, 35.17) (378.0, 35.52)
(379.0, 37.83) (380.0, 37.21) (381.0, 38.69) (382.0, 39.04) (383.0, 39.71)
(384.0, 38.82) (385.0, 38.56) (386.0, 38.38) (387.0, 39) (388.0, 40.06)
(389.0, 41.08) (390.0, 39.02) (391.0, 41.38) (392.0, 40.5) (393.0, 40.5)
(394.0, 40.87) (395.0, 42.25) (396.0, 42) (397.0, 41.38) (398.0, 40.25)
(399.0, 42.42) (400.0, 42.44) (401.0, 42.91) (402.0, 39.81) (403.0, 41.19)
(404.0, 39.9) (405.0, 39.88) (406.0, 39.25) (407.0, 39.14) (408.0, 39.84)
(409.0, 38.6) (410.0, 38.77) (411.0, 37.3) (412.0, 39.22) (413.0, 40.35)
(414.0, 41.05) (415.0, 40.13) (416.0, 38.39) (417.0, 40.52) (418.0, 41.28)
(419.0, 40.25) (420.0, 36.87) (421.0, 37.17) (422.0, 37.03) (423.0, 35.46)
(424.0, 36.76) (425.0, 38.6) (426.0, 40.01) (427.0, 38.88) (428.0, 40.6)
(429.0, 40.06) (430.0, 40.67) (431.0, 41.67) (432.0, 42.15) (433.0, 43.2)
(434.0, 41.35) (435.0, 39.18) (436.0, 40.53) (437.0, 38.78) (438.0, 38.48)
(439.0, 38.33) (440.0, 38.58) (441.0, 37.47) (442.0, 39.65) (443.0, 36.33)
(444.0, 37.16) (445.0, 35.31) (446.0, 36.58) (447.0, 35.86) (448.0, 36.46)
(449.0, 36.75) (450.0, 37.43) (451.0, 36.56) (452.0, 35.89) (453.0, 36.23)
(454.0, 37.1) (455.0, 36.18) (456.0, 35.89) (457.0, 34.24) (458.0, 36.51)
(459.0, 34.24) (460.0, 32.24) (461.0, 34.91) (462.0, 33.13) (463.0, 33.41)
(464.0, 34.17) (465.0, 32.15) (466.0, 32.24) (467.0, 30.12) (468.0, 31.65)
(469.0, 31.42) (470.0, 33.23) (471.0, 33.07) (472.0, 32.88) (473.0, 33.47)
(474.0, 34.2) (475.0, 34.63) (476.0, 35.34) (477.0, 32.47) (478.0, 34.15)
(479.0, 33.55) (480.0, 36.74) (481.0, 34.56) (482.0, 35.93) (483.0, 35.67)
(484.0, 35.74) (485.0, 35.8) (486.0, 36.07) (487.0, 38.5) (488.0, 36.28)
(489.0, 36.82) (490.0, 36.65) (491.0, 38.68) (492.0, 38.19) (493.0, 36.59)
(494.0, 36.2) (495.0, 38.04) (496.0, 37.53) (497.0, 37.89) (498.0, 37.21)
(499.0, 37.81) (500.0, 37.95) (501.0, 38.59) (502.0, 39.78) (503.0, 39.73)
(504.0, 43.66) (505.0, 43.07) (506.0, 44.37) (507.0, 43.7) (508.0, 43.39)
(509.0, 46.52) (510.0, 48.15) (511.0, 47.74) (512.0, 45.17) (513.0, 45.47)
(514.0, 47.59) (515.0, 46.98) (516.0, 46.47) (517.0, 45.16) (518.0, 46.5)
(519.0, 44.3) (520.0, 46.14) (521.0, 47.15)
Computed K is -1.79 km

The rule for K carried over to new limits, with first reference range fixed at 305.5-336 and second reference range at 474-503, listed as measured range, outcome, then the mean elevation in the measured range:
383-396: -2.1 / 40.1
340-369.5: -3.2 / 37.6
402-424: -2.5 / 39.1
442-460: -0.2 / 36.1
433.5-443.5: -0.9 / 38.9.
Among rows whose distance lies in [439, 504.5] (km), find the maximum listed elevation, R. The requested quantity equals 43.66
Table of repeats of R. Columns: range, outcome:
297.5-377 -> 40.18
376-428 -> 42.91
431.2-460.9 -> 43.2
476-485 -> 36.74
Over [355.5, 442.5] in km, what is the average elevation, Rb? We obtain 39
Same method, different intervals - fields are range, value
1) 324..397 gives 37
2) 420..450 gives 38.5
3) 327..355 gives 35.5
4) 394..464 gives 38.5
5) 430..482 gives 35.9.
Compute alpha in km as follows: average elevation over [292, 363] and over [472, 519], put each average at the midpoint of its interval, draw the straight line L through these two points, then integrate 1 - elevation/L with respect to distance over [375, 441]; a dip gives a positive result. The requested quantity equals -4.5 km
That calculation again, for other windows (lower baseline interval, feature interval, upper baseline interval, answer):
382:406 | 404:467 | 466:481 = -1.7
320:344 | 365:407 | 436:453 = -4.2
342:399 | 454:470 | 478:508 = 1.9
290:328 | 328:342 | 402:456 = 0.3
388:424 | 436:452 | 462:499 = 0.0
